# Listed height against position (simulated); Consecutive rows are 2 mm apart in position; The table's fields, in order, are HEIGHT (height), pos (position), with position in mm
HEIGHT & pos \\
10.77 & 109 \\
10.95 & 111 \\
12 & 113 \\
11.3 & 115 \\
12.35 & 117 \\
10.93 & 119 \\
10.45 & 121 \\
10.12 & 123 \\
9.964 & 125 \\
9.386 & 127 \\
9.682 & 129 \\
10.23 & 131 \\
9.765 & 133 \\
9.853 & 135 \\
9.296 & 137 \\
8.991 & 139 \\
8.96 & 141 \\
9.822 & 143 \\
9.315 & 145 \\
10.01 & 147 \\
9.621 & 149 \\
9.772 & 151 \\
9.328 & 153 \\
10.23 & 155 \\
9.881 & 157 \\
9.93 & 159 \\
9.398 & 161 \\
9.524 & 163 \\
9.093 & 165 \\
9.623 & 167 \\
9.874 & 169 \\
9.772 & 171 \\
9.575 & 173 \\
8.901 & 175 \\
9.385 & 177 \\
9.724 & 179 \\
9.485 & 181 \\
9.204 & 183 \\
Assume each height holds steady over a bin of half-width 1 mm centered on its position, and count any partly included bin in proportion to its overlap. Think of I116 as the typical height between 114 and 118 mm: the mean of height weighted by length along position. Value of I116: 11.8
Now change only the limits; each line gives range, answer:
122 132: 9.88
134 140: 9.38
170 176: 9.42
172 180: 9.4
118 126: 10.4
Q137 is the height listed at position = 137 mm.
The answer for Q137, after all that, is 9.296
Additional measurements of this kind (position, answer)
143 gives 9.822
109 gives 10.77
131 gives 10.23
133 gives 9.765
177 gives 9.385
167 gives 9.623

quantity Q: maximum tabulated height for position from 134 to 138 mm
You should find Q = 9.853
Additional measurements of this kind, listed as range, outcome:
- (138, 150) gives 10.01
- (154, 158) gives 10.23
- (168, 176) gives 9.874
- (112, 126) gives 12.35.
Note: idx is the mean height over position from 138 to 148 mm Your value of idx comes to 9.42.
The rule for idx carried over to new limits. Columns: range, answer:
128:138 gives 9.77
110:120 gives 11.5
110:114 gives 11.5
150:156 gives 9.78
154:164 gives 9.79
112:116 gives 11.7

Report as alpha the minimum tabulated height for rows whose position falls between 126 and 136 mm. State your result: 9.386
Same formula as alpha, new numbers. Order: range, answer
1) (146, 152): 9.621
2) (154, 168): 9.093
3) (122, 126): 9.964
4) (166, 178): 8.901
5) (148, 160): 9.328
